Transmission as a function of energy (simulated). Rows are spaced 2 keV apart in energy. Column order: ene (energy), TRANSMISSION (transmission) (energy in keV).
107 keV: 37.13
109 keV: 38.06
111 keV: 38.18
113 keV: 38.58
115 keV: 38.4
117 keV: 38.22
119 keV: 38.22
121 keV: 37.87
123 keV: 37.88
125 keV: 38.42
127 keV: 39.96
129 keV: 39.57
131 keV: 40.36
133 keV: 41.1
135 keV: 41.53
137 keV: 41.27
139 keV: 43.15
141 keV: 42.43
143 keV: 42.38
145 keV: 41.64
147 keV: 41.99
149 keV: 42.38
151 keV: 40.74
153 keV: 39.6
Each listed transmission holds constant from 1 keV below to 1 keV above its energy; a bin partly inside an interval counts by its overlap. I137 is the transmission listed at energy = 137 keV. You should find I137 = 41.27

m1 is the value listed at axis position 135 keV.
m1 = 41.53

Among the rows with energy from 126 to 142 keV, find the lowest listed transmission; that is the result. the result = 39.57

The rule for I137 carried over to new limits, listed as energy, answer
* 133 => 41.1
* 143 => 42.38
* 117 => 38.22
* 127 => 39.96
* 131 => 40.36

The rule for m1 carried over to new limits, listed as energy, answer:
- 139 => 43.15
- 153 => 39.6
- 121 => 37.87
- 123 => 37.88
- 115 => 38.4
